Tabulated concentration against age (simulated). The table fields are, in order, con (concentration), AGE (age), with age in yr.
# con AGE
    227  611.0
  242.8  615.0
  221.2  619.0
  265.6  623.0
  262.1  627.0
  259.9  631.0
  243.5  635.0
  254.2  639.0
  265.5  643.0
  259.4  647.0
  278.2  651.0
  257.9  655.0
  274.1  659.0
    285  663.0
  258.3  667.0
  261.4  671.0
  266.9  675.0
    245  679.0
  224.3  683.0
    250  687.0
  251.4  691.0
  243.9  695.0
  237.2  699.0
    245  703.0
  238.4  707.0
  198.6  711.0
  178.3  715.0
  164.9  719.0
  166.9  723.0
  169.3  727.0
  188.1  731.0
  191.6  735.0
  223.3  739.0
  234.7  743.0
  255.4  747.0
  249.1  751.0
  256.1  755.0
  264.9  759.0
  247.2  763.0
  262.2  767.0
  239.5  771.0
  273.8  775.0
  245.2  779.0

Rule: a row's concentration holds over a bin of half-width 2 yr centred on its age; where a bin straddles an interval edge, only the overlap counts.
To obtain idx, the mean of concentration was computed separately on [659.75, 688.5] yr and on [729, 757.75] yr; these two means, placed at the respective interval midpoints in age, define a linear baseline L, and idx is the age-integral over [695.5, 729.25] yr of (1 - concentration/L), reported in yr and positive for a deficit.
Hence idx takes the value 5.6 yr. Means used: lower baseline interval 257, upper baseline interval 229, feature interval 202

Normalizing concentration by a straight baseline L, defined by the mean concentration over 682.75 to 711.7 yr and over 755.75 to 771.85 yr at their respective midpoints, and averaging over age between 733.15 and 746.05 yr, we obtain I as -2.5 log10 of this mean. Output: 0.13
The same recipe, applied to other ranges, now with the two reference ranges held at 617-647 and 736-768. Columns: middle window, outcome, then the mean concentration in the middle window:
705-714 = 0.17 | 214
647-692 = -0.03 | 259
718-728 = 0.43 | 167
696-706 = 0.04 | 241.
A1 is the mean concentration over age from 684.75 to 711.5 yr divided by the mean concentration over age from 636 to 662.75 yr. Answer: 0.90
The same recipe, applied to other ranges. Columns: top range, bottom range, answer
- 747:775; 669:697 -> 1.02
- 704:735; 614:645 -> 0.75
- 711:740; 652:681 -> 0.69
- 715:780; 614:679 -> 0.87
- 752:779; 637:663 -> 0.96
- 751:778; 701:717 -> 1.19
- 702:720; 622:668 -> 0.78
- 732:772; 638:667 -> 0.90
